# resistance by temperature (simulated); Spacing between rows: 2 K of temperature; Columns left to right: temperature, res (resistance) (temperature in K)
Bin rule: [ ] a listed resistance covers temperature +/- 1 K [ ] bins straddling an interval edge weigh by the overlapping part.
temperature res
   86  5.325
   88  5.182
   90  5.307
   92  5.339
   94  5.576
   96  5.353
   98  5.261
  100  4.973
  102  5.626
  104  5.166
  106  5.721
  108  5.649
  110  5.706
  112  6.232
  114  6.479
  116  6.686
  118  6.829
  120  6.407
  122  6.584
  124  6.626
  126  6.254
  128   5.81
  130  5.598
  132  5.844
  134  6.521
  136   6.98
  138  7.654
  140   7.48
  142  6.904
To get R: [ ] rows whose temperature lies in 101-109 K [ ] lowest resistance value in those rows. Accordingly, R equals 5.166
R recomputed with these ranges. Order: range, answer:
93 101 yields 4.973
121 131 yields 5.598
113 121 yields 6.407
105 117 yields 5.649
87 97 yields 5.182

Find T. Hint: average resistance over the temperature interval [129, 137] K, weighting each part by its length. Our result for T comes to 6.24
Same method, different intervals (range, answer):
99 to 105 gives 5.25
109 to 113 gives 5.97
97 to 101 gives 5.12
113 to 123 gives 6.6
